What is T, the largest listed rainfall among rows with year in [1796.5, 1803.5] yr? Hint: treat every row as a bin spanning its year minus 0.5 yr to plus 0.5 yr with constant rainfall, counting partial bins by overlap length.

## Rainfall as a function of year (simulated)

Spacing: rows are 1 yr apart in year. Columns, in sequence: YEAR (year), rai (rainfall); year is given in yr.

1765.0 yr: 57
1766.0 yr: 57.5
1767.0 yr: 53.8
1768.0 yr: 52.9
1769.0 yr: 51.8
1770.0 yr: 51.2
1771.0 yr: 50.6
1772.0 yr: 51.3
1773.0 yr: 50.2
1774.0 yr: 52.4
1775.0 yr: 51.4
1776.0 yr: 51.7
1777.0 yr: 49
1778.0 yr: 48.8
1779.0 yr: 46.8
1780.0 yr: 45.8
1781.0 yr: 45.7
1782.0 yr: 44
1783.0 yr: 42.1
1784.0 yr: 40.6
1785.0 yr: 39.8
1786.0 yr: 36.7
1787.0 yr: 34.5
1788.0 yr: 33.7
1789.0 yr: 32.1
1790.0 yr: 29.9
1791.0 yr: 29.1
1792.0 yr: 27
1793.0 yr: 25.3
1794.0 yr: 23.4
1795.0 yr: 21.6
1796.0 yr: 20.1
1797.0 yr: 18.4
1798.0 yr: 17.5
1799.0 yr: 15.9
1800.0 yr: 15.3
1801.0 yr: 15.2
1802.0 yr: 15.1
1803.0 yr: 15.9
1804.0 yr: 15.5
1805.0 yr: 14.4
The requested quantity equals 18.4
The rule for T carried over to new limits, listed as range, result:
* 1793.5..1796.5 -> 23.4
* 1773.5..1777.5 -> 52.4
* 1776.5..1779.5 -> 49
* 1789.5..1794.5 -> 29.9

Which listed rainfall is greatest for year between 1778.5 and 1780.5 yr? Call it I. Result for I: 46.8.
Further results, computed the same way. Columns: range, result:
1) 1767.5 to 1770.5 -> 52.9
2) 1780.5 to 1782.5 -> 45.7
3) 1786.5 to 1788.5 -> 34.5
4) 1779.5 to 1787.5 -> 45.8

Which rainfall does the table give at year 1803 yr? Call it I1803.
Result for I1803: 15.9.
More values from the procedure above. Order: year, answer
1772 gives 51.3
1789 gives 32.1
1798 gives 17.5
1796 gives 20.1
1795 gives 21.6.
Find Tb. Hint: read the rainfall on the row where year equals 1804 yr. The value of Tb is 15.5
